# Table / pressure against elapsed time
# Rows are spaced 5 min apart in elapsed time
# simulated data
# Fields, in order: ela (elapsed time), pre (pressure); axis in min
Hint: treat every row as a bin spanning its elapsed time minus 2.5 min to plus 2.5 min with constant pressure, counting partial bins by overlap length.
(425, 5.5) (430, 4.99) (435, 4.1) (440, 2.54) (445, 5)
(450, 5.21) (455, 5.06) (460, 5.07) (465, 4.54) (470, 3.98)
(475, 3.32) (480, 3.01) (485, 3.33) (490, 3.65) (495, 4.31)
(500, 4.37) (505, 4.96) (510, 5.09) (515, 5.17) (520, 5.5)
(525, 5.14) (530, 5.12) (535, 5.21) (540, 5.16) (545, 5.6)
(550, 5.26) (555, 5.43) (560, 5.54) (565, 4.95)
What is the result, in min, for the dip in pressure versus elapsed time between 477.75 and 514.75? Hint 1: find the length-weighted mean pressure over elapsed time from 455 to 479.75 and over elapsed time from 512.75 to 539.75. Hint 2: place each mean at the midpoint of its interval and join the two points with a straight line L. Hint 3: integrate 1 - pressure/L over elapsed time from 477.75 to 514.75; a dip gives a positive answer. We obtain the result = 4.34 min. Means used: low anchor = 4.2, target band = 4.18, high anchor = 5.22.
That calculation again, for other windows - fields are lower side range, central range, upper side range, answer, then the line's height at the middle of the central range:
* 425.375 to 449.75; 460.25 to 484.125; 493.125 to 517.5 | 4.0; 4.59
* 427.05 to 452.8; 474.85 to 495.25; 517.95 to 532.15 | 5.9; 4.85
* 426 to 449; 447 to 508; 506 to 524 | 6.6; 4.78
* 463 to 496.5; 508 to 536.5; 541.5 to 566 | -3.4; 4.66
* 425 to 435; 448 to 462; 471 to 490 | -3.4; 4.12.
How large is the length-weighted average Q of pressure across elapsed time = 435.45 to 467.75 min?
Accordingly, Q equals 4.54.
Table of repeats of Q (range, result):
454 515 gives 4.24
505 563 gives 5.28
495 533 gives 5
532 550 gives 5.31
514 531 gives 5.25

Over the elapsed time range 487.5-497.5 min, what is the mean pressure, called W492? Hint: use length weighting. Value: 3.98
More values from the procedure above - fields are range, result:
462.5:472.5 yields 4.26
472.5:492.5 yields 3.33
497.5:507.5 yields 4.67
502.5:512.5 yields 5.03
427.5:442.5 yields 3.88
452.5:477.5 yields 4.39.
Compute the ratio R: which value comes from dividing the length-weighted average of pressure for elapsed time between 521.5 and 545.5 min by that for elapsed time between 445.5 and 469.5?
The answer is 1.07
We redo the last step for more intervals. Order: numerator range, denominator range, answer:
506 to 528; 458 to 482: 1.31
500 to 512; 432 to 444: 1.36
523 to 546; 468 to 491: 1.52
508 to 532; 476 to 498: 1.46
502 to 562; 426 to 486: 1.24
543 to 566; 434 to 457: 1.23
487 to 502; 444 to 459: 0.80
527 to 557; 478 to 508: 1.33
